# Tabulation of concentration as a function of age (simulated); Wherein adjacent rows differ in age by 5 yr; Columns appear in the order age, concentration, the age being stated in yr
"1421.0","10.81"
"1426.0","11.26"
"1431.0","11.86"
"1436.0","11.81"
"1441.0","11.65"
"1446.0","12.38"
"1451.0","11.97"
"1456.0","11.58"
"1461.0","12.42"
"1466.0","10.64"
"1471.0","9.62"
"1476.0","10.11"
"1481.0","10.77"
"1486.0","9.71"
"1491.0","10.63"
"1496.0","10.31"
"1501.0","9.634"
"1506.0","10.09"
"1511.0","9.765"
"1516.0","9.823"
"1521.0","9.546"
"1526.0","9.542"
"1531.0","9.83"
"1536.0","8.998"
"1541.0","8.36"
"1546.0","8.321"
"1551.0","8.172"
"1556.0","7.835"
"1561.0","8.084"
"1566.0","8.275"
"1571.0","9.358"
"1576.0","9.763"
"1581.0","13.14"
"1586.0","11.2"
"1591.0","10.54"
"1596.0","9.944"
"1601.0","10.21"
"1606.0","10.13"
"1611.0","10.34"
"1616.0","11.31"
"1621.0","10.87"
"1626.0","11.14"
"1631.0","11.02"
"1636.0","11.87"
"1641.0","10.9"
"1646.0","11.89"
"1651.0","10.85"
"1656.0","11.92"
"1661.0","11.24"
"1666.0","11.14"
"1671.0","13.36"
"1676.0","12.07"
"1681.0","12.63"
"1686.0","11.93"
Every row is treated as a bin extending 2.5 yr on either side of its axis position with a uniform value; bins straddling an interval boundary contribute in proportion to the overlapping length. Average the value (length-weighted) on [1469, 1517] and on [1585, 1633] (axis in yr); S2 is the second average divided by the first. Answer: 1.06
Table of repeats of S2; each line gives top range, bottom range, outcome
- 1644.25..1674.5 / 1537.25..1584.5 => 1.29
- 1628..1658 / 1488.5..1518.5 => 1.13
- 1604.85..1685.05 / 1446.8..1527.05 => 1.10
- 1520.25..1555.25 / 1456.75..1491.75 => 0.84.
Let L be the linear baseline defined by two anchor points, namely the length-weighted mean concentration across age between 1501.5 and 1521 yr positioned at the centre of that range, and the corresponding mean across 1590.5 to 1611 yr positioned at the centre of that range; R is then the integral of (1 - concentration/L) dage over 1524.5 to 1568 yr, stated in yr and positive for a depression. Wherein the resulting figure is 6.0 yr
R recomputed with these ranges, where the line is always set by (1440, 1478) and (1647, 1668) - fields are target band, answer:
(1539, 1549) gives 2.6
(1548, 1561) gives 3.8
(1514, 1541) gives 4.5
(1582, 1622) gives 2.4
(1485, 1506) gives 2.2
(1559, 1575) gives 3.7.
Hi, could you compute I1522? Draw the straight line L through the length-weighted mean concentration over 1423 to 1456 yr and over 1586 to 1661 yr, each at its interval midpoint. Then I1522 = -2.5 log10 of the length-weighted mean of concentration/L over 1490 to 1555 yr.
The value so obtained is 0.21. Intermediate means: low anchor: 11.8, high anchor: 10.9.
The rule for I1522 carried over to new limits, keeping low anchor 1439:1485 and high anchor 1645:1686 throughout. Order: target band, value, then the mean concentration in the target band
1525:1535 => 0.19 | 9.6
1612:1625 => 0.07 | 11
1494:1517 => 0.14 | 9.92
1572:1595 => 0.06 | 11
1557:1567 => 0.38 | 8.11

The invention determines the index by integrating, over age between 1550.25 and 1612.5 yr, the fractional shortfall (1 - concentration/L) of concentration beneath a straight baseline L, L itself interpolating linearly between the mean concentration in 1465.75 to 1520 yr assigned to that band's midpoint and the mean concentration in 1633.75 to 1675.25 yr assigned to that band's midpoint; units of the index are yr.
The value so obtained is 6.5 yr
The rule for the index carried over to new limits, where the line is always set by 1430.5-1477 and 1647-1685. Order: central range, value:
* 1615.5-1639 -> 1.1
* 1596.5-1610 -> 1.8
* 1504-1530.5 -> 4.2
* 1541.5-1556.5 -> 4.5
